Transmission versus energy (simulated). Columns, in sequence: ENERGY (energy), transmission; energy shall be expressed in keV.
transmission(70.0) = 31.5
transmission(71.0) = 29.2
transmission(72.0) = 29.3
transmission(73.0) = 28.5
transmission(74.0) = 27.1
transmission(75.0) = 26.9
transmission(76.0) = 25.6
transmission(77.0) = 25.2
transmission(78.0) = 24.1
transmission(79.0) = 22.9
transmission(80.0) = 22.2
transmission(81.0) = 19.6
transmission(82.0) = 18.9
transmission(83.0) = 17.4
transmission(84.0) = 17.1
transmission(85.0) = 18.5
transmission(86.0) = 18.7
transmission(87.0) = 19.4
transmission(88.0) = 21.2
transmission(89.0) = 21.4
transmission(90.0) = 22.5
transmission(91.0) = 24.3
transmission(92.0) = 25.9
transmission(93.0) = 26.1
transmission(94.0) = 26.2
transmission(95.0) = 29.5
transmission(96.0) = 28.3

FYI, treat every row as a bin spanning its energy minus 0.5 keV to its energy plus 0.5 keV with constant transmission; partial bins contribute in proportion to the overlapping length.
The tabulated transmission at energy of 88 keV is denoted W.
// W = 21.2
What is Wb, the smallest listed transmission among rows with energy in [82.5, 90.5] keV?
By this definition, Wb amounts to 17.1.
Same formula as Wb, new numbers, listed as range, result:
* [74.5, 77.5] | 25.2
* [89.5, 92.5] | 22.5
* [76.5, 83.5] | 17.4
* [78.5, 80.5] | 22.2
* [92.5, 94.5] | 26.1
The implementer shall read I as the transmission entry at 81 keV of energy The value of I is 19.6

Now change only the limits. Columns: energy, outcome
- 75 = 26.9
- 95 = 29.5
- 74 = 27.1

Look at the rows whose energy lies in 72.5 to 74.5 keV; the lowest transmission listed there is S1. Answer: 27.1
